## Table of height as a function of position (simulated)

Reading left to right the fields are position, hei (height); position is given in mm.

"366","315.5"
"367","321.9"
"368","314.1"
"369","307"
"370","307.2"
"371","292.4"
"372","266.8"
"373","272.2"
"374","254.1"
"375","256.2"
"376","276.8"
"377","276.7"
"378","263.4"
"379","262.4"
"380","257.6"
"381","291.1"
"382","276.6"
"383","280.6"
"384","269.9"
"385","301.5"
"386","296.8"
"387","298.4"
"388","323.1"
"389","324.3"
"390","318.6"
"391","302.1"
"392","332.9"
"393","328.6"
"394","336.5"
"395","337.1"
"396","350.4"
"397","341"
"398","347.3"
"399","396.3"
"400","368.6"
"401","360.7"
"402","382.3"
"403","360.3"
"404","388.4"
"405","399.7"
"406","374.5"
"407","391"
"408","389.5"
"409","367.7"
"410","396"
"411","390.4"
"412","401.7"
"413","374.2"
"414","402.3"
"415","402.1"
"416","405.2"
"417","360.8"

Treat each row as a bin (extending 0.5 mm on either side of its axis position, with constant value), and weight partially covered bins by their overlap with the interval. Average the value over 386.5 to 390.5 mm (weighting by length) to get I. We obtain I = 316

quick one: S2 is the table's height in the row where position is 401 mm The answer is 360.7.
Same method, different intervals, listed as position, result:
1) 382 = 276.6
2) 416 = 405.2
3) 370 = 307.2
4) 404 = 388.4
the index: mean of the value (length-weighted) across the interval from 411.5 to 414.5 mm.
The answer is 393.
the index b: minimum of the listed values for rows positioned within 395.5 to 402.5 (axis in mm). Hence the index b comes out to 341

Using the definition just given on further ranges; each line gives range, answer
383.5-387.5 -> 269.9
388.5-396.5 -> 302.1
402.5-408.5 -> 360.3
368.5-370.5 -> 307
